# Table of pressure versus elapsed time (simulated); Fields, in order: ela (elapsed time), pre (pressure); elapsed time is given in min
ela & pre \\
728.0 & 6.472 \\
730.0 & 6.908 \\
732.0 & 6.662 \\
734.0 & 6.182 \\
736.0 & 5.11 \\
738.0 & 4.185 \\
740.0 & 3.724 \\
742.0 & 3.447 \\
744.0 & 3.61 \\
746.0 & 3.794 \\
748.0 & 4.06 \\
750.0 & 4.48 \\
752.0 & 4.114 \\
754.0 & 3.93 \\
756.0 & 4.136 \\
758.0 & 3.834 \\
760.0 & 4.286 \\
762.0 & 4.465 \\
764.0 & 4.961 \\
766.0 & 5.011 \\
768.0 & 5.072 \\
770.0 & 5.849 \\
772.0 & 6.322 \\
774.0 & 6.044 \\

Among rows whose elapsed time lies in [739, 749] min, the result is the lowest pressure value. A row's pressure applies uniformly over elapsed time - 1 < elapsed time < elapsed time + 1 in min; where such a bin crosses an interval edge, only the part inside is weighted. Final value 3.447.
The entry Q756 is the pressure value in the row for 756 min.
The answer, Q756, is 4.136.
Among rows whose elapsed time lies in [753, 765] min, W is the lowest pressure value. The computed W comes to 3.834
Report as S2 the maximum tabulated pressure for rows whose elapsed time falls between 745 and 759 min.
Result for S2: 4.48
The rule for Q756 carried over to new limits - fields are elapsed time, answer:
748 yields 4.06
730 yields 6.908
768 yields 5.072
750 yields 4.48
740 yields 3.724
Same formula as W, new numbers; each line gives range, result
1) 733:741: 3.724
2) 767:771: 5.072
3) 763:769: 4.961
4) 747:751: 4.06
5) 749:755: 3.93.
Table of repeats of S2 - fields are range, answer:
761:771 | 5.849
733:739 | 6.182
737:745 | 4.185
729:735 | 6.908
